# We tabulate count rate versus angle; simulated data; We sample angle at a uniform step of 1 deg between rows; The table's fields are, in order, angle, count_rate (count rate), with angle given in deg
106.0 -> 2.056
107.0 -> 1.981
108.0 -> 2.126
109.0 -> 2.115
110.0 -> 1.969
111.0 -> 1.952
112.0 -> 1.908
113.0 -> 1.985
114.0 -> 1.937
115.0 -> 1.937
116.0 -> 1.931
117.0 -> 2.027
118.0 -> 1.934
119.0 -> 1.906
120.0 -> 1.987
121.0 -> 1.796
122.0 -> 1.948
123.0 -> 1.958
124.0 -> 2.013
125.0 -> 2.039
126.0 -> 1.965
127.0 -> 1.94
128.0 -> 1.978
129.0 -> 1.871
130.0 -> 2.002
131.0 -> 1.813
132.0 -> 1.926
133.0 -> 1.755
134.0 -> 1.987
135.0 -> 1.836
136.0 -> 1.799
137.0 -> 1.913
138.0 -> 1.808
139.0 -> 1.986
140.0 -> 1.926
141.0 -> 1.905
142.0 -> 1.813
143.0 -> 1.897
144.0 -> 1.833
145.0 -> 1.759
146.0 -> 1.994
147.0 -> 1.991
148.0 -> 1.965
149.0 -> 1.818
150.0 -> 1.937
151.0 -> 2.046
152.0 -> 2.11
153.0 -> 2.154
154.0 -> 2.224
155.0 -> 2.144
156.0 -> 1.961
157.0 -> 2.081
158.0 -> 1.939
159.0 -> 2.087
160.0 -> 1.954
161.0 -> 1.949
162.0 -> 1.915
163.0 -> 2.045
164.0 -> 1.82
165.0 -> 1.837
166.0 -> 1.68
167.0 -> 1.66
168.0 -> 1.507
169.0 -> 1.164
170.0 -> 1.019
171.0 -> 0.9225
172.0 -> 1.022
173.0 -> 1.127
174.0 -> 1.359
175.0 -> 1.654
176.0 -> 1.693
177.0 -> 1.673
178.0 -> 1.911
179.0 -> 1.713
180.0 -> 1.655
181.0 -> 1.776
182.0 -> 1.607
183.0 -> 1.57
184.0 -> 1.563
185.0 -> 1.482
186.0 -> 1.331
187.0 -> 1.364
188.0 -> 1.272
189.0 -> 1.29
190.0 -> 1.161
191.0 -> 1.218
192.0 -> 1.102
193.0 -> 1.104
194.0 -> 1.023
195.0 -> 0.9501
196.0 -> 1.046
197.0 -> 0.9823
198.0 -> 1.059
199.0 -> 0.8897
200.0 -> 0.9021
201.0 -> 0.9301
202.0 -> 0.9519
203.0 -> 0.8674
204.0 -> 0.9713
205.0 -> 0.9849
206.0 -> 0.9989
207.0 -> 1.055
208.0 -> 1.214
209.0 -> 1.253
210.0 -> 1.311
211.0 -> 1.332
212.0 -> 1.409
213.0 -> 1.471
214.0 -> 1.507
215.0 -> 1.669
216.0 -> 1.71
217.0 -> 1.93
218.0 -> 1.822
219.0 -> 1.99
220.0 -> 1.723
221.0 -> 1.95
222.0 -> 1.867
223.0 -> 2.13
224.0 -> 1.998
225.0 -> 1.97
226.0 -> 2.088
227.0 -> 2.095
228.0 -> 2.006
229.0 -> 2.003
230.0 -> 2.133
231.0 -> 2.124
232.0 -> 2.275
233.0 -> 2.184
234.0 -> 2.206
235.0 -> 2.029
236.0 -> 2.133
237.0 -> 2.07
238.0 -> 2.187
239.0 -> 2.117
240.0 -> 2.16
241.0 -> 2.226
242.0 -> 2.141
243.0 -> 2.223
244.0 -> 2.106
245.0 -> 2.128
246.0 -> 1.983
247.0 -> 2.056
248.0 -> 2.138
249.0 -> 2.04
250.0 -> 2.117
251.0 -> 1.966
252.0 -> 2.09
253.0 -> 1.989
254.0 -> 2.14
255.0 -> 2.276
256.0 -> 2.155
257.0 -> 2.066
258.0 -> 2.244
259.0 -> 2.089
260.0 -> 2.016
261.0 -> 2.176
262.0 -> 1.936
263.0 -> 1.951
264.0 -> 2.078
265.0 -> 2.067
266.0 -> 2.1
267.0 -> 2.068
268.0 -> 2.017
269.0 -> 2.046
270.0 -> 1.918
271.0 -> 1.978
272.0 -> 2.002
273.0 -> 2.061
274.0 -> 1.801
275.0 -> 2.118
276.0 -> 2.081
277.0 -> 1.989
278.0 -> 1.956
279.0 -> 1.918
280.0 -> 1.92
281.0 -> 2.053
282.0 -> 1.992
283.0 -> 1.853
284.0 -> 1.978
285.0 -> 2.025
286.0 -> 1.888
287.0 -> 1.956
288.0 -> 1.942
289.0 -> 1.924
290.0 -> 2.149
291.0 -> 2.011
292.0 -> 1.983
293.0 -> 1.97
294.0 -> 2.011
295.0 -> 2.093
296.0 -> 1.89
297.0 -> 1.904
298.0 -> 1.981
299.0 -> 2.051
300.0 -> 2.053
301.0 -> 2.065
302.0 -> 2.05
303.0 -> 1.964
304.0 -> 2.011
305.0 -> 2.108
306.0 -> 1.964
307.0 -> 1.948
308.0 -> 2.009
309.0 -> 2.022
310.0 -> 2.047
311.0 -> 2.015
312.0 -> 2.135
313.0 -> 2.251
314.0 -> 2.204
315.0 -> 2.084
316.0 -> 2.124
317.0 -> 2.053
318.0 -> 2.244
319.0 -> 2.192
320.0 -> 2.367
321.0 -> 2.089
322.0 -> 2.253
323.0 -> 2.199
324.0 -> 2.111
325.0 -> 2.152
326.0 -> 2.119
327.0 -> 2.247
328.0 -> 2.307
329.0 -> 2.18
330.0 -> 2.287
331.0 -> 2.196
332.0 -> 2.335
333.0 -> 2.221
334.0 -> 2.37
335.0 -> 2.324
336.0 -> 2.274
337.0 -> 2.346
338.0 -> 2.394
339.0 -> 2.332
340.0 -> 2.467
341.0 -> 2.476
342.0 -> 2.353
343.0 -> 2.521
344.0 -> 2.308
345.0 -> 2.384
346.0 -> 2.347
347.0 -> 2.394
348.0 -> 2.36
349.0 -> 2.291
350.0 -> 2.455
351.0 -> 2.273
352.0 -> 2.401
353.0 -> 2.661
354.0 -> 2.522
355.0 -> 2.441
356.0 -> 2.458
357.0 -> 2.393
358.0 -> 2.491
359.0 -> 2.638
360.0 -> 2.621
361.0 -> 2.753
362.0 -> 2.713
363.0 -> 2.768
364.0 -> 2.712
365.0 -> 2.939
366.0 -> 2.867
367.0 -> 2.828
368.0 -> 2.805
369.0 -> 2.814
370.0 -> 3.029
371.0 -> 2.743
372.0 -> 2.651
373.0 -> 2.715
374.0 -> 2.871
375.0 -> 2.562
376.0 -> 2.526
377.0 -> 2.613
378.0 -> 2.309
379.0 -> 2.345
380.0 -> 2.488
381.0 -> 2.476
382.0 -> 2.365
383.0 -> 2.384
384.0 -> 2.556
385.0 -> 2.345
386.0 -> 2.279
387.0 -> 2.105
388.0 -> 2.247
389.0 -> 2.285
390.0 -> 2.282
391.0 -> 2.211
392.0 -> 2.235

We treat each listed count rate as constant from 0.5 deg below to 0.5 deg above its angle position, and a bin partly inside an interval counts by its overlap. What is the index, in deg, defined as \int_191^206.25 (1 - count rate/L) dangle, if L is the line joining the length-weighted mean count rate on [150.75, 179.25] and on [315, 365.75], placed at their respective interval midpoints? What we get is 7.1 deg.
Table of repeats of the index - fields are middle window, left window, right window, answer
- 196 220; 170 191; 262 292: 5.0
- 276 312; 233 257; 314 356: 3.6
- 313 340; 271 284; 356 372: 1.9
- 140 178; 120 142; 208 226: 1.4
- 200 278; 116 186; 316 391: 7.7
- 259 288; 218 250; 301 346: 1.8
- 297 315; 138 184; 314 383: 1.9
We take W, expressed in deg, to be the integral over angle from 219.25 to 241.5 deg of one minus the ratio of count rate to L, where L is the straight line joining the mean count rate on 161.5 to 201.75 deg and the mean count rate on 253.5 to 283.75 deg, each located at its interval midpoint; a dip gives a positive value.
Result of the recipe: -4.22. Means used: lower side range 1.37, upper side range 2.04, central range 2.08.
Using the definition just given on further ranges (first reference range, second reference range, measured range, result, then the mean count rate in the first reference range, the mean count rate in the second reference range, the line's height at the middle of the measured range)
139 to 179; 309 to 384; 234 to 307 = 3.9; 1.78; 2.42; 2.16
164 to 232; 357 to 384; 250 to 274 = -1.9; 1.47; 2.65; 1.91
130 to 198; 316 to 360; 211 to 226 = 0.7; 1.66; 2.33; 1.87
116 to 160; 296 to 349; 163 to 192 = 7.7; 1.95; 2.19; 2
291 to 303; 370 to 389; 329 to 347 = -0.8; 2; 2.49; 2.24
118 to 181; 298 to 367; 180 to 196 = 5.0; 1.82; 2.31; 1.93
